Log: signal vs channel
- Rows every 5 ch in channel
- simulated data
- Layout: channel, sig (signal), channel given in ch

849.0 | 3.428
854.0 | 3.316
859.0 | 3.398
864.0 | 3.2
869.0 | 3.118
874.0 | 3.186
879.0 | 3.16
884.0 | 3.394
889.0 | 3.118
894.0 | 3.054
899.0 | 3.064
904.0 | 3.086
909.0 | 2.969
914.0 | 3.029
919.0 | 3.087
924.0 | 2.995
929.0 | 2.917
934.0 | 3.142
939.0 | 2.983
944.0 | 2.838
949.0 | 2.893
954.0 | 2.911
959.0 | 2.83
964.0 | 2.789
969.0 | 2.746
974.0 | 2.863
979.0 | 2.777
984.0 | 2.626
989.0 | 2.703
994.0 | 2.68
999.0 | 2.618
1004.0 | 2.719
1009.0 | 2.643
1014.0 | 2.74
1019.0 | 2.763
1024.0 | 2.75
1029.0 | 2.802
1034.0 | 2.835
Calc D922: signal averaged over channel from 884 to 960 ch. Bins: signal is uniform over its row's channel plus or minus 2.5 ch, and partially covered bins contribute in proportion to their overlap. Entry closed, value 3.01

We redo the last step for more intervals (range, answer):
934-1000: 2.81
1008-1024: 2.73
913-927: 3.03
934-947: 2.95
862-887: 3.21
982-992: 2.67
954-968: 2.82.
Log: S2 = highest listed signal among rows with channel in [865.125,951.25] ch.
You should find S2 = 3.394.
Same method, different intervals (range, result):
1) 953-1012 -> 2.911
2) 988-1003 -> 2.703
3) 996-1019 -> 2.763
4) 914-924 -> 3.087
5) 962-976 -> 2.863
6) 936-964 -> 2.983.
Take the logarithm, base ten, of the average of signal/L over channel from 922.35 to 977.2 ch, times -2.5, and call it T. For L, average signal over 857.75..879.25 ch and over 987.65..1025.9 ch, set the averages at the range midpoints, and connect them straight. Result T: 0.005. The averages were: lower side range 3.21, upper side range 2.7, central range 2.9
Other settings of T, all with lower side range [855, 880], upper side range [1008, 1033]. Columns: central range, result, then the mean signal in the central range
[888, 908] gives 0.02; 3.07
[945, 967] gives 0.04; 2.85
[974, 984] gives 0.05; 2.76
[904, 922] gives 0.02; 3.04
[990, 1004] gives 0.06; 2.67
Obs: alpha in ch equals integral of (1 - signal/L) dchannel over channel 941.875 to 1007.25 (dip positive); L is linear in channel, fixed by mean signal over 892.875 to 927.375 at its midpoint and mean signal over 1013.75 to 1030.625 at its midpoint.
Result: 2.6 ch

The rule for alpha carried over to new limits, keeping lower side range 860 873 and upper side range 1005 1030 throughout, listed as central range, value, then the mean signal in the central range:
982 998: 0.9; 2.67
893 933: 0.3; 3.03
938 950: 0.2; 2.9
